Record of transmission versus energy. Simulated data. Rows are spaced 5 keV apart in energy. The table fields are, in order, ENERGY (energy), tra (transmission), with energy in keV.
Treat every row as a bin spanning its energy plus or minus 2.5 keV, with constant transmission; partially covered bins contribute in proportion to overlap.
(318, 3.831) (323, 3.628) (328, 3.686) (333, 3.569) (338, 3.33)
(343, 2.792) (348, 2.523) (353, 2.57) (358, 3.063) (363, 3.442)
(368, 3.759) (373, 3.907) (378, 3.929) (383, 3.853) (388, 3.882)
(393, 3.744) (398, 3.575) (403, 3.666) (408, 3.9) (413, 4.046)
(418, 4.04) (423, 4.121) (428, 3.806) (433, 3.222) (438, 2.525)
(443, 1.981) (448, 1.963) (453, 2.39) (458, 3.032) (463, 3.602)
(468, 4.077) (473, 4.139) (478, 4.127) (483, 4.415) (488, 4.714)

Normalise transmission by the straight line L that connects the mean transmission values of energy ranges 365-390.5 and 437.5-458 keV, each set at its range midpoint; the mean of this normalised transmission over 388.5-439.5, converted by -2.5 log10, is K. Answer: -0.22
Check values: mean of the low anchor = 3.86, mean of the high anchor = 2.28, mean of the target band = 3.7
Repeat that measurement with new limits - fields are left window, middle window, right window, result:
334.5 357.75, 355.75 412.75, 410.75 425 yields -0.068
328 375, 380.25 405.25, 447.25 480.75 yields -0.138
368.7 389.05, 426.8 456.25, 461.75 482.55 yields 0.463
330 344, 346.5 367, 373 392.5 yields 0.191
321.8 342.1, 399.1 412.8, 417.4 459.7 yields -0.215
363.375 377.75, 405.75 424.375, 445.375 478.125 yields -0.140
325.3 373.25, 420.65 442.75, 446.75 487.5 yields 0.065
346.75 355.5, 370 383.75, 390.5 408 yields -0.227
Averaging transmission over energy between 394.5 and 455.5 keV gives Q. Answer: 3.28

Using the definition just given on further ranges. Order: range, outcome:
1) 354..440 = 3.66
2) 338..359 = 2.78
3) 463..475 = 4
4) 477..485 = 4.29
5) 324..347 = 3.31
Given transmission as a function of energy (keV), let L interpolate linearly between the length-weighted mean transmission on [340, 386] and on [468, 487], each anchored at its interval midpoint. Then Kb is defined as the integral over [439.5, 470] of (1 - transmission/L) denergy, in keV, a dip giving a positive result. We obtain 9.5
